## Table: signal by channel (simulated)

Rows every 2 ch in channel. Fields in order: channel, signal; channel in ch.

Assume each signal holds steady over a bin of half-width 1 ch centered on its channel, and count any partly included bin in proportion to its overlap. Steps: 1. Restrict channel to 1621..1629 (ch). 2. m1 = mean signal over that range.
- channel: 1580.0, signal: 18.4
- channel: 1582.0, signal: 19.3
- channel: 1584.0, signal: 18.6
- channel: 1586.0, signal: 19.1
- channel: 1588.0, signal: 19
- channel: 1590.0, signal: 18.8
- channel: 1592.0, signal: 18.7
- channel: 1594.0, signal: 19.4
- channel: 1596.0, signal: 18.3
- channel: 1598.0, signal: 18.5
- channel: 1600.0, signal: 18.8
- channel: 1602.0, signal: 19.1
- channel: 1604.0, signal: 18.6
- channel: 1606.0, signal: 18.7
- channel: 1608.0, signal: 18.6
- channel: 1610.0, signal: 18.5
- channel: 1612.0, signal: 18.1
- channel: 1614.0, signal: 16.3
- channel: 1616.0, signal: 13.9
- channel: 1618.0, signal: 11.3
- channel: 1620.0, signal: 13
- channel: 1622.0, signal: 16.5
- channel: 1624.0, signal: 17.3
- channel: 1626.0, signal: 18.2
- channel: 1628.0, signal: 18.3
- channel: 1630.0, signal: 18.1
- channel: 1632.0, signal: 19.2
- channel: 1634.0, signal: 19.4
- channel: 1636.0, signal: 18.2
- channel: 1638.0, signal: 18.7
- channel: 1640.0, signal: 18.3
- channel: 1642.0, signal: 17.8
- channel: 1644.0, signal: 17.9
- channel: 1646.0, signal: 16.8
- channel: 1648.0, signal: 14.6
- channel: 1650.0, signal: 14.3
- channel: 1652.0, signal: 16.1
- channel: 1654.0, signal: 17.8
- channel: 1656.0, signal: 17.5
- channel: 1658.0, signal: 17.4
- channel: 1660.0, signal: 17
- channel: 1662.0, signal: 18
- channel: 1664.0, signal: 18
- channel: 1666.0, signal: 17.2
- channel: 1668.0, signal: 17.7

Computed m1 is 17.6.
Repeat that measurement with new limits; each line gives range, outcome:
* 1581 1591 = 19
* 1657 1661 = 17.2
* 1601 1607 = 18.8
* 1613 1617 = 15.1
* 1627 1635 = 18.8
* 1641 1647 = 17.5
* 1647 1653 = 15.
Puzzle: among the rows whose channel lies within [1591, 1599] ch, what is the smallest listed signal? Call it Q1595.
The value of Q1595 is 18.3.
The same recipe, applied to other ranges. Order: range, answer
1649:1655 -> 14.3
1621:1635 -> 16.5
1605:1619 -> 11.3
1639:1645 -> 17.8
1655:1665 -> 17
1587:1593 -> 18.7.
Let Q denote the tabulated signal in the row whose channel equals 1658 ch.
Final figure 17.4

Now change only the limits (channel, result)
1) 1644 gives 17.9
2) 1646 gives 16.8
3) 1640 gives 18.3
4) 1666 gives 17.2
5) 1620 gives 13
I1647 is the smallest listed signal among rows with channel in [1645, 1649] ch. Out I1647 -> 14.6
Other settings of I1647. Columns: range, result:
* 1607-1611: 18.5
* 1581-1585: 18.6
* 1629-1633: 18.1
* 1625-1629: 18.2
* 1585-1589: 19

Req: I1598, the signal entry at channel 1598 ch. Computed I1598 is 18.5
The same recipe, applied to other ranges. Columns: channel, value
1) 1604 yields 18.6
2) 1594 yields 19.4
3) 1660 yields 17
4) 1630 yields 18.1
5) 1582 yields 19.3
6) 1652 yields 16.1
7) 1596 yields 18.3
